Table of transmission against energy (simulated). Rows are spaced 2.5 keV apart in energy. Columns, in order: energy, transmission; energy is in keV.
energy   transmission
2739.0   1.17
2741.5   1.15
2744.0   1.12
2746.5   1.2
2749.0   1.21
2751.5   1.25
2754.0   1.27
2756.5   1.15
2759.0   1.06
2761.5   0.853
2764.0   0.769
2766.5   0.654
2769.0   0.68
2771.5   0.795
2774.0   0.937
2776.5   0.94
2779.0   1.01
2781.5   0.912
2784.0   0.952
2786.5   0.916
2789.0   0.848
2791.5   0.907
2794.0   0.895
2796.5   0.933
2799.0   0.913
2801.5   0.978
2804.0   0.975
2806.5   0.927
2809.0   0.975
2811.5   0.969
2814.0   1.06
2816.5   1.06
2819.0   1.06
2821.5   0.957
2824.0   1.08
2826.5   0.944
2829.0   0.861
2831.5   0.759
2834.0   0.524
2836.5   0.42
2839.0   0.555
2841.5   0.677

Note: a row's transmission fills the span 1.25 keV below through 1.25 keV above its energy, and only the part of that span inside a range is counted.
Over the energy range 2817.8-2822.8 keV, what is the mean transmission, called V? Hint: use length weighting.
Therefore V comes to 1.01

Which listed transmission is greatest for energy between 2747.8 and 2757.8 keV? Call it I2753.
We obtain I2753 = 1.27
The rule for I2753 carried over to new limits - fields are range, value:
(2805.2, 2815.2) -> 1.06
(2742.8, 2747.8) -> 1.2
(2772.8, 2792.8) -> 1.01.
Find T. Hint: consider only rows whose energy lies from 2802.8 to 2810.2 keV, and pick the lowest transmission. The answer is 0.927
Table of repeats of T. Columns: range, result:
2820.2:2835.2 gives 0.524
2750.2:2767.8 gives 0.654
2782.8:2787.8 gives 0.916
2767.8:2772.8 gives 0.68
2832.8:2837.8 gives 0.42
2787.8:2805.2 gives 0.848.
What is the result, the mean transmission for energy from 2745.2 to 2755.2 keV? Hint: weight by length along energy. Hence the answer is 1.23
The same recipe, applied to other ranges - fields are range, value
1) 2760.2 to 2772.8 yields 0.752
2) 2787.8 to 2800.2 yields 0.899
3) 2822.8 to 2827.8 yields 1.01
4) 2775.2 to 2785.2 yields 0.953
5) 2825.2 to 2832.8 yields 0.854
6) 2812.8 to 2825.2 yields 1.04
